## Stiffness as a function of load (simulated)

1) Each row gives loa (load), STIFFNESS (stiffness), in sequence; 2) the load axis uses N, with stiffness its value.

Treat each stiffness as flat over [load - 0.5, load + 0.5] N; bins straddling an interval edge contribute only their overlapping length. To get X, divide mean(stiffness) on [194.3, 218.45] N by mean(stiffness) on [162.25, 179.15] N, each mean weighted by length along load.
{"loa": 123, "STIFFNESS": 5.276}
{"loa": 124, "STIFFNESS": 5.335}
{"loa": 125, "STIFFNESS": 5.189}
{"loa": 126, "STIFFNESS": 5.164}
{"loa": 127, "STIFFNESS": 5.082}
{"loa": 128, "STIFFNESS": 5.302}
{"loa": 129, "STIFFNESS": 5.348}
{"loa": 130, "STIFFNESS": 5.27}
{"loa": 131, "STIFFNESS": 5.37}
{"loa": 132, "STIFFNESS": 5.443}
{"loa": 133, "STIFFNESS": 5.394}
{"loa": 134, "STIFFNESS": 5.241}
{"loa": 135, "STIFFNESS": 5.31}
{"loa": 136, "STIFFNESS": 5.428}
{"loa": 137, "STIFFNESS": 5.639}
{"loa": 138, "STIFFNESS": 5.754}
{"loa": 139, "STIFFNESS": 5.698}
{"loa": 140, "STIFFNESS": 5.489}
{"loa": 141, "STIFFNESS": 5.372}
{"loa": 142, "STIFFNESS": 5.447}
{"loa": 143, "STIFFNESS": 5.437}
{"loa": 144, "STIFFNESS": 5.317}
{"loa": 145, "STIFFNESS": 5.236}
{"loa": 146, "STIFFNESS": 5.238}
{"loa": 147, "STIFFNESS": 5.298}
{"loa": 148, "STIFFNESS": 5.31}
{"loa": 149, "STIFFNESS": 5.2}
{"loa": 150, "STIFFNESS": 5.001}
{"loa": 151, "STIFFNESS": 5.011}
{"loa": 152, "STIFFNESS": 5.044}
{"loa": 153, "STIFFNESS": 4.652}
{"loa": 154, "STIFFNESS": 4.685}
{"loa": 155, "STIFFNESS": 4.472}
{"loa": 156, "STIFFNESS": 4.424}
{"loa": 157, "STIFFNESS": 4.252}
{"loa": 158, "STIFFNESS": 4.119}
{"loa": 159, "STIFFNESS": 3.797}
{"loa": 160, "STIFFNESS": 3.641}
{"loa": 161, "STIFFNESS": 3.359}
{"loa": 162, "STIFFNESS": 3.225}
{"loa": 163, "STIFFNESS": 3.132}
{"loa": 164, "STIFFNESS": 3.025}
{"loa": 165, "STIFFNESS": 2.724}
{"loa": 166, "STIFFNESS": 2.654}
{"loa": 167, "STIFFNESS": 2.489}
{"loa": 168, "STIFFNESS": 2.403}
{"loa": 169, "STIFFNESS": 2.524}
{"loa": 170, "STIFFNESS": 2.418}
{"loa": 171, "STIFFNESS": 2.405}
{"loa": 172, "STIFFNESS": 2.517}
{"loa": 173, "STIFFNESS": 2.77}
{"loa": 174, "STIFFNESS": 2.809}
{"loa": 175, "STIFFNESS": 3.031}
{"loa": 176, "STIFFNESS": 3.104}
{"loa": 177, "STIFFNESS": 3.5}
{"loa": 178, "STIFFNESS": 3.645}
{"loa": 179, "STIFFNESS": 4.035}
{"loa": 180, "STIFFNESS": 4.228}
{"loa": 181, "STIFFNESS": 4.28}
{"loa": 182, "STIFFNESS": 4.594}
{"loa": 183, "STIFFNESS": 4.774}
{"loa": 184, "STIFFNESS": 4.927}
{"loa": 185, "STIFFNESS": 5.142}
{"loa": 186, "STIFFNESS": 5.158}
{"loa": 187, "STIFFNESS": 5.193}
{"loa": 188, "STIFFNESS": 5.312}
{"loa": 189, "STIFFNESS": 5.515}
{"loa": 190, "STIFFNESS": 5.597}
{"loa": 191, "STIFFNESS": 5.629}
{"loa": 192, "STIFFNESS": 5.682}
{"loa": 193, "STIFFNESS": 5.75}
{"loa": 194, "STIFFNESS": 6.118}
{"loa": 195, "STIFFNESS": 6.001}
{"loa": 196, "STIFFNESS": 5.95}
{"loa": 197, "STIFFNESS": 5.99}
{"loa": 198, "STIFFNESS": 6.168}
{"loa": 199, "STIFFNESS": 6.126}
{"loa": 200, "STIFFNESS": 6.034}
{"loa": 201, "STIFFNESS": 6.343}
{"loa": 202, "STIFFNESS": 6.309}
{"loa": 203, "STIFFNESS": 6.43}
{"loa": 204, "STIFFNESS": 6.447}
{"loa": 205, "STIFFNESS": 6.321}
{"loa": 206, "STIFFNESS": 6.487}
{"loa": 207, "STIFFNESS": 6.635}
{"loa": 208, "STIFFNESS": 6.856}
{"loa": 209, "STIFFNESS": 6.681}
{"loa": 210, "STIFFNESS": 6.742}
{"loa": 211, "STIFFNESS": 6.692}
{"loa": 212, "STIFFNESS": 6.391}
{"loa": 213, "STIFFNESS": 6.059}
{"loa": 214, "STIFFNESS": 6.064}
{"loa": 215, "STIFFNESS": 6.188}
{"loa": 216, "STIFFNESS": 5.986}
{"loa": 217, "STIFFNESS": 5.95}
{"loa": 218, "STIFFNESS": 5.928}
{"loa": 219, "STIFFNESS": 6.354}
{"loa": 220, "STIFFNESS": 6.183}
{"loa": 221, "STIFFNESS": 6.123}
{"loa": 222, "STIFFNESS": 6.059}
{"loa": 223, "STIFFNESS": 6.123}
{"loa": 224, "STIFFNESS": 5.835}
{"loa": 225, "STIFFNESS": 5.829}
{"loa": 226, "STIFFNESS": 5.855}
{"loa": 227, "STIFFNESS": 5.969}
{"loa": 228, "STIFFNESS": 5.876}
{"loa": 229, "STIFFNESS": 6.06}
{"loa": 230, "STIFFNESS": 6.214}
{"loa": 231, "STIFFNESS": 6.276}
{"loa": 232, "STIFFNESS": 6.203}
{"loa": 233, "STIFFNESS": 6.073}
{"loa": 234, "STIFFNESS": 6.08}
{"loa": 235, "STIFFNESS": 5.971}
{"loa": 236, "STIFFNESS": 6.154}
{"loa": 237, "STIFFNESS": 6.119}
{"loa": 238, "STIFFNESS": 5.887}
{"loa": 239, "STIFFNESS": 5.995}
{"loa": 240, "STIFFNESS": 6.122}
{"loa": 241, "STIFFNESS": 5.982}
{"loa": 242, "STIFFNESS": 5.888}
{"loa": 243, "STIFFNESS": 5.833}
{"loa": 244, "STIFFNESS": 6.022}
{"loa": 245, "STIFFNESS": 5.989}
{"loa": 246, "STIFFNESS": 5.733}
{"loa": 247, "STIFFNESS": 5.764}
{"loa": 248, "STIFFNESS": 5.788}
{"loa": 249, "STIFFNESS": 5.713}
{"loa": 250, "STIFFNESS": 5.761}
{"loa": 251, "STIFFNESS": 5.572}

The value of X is 2.2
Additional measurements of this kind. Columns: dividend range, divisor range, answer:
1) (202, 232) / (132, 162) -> 1.26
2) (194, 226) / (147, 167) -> 1.53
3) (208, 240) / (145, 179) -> 1.65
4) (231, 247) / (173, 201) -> 1.21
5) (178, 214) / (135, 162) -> 1.17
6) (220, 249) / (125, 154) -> 1.13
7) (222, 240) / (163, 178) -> 2.17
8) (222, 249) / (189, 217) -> 0.97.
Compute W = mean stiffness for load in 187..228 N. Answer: 6.1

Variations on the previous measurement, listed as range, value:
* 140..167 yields 4.41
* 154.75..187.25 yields 3.58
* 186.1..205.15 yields 5.92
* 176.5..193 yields 4.85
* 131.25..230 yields 5.08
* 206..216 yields 6.45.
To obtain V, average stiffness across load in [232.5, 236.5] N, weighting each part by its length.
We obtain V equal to 6.07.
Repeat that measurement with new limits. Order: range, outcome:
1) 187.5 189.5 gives 5.41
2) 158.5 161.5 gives 3.6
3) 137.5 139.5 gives 5.73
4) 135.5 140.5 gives 5.6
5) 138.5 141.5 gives 5.52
